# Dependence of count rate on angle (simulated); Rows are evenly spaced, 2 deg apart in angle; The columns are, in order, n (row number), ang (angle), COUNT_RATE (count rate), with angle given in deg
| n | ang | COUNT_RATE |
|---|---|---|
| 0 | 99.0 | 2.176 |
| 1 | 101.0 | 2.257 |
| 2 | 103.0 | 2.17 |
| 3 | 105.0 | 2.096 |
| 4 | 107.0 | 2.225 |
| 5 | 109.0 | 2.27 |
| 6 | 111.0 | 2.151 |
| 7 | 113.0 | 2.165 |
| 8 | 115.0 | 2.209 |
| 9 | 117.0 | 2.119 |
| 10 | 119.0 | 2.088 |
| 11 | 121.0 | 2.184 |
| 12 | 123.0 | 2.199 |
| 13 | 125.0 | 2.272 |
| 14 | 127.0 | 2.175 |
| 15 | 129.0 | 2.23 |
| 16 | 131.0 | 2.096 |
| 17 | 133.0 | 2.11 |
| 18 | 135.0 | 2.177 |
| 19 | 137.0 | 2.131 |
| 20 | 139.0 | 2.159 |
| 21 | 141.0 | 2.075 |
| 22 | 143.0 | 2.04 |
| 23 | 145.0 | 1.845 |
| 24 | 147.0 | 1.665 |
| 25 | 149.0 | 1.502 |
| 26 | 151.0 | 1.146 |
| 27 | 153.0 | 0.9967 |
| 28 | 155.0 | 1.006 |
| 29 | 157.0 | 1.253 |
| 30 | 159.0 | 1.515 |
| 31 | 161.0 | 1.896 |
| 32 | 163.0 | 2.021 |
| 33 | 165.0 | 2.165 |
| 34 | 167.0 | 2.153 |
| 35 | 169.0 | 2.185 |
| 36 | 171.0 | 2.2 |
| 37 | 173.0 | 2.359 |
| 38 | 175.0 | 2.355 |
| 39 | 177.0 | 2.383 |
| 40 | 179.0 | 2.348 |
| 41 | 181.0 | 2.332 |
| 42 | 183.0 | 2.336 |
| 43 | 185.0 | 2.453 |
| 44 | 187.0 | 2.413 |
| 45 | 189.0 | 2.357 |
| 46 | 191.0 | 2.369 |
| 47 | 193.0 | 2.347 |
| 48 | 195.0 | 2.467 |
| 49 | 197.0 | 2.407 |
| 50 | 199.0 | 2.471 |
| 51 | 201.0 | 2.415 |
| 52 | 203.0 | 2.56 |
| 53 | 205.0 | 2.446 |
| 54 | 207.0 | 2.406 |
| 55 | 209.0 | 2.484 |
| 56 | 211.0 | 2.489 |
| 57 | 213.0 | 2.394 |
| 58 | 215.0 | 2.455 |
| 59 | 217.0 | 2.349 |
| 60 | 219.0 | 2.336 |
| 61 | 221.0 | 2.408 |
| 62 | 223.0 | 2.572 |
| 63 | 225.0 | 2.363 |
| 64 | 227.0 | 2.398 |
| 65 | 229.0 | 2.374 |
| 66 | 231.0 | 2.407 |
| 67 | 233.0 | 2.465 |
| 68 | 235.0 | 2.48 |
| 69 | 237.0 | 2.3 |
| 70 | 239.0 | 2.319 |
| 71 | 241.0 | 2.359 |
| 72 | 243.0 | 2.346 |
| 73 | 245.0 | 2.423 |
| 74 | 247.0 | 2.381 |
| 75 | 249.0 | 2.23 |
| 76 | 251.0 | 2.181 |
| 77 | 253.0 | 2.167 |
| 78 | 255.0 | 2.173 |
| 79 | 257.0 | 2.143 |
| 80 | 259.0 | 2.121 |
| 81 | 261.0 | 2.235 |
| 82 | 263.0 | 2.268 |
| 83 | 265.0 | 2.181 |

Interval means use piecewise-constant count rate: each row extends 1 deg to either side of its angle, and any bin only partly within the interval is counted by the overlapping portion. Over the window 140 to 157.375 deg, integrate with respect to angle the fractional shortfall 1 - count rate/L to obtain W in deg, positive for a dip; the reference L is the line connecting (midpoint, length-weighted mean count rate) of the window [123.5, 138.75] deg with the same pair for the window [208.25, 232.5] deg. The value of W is 5.5 deg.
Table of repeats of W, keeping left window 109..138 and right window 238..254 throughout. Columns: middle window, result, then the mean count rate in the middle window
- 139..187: 6.0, 1.94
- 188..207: -1.5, 2.43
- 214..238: -1.4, 2.41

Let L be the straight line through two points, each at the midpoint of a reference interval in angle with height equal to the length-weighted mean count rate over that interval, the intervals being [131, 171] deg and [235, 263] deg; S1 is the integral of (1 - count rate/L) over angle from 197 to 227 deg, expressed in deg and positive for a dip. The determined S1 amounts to -4.9 deg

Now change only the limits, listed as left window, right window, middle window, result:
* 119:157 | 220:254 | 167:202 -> -4.20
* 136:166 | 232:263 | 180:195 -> -3.60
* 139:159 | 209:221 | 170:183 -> -2.93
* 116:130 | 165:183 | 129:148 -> 1.45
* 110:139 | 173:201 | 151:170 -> 5.28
